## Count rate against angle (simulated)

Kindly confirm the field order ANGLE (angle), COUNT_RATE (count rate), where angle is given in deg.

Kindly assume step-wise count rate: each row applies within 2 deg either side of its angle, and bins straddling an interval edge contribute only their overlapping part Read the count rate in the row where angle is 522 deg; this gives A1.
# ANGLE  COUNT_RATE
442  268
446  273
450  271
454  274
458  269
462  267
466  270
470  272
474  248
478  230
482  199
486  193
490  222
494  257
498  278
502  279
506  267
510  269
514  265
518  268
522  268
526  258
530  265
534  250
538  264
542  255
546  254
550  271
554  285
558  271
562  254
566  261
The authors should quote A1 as 268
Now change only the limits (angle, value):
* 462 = 267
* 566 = 261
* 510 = 269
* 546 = 254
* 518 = 268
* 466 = 270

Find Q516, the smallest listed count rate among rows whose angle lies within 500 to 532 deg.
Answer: 258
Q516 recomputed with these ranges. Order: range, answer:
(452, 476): 248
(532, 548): 250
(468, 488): 193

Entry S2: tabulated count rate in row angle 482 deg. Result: 199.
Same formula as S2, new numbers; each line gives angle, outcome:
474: 248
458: 269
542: 255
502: 279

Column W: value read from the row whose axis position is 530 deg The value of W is 265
